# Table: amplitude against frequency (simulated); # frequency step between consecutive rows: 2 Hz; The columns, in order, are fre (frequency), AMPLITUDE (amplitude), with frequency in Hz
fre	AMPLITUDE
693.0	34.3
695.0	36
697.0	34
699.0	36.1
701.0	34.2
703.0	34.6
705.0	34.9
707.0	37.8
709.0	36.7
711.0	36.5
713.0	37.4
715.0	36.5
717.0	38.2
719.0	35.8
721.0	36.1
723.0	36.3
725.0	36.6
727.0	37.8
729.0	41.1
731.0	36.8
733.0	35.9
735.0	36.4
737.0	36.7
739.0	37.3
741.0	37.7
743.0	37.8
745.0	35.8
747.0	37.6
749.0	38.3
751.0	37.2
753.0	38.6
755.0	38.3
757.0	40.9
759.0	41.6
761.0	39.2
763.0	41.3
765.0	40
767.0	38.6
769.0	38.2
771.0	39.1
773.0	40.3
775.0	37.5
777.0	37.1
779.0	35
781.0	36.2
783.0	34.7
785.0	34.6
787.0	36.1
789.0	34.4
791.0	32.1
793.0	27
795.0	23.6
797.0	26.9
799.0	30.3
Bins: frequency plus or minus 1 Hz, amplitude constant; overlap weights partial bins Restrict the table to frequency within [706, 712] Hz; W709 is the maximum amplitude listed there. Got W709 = 37.8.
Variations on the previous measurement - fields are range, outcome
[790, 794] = 32.1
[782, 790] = 36.1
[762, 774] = 41.3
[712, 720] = 38.2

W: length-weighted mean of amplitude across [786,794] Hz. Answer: 32.4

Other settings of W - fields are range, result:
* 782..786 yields 34.7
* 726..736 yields 37.6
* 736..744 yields 37.4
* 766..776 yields 38.7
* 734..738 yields 36.5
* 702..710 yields 36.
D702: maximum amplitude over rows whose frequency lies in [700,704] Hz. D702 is 34.6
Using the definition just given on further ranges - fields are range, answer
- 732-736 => 36.4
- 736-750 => 38.3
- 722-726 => 36.6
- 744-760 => 41.6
